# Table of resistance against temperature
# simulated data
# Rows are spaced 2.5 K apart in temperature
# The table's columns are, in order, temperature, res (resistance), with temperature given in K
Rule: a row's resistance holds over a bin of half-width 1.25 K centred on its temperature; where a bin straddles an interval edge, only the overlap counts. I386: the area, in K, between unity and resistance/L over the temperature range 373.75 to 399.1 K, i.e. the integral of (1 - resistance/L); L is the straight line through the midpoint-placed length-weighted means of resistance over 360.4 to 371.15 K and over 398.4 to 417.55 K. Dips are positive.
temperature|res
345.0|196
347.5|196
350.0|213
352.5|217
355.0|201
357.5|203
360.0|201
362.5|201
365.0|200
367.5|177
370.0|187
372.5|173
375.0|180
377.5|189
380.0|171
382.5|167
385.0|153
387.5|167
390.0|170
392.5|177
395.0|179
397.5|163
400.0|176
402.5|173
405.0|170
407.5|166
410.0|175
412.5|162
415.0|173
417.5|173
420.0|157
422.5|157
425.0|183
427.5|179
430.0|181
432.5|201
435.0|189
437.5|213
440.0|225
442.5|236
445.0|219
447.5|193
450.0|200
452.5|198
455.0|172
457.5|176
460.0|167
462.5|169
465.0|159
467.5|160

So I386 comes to 1.4 K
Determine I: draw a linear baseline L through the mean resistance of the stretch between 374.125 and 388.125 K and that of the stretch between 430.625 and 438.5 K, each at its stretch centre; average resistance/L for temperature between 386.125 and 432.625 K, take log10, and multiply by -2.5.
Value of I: 0.083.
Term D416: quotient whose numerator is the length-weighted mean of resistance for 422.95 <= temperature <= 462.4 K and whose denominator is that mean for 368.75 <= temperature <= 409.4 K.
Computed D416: 1.12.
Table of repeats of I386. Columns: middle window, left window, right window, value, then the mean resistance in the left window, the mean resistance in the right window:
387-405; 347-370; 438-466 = 2.30 K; 200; 193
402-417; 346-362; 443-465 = 1.93 K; 205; 187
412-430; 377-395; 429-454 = 2.08 K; 170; 205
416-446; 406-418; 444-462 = -2.33 K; 170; 188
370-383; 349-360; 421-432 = 1.34 K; 208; 176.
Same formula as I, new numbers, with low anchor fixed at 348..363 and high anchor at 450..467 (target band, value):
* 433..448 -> -0.181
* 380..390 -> 0.196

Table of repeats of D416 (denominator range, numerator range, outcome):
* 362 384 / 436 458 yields 1.12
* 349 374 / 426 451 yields 1.03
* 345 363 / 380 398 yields 0.83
